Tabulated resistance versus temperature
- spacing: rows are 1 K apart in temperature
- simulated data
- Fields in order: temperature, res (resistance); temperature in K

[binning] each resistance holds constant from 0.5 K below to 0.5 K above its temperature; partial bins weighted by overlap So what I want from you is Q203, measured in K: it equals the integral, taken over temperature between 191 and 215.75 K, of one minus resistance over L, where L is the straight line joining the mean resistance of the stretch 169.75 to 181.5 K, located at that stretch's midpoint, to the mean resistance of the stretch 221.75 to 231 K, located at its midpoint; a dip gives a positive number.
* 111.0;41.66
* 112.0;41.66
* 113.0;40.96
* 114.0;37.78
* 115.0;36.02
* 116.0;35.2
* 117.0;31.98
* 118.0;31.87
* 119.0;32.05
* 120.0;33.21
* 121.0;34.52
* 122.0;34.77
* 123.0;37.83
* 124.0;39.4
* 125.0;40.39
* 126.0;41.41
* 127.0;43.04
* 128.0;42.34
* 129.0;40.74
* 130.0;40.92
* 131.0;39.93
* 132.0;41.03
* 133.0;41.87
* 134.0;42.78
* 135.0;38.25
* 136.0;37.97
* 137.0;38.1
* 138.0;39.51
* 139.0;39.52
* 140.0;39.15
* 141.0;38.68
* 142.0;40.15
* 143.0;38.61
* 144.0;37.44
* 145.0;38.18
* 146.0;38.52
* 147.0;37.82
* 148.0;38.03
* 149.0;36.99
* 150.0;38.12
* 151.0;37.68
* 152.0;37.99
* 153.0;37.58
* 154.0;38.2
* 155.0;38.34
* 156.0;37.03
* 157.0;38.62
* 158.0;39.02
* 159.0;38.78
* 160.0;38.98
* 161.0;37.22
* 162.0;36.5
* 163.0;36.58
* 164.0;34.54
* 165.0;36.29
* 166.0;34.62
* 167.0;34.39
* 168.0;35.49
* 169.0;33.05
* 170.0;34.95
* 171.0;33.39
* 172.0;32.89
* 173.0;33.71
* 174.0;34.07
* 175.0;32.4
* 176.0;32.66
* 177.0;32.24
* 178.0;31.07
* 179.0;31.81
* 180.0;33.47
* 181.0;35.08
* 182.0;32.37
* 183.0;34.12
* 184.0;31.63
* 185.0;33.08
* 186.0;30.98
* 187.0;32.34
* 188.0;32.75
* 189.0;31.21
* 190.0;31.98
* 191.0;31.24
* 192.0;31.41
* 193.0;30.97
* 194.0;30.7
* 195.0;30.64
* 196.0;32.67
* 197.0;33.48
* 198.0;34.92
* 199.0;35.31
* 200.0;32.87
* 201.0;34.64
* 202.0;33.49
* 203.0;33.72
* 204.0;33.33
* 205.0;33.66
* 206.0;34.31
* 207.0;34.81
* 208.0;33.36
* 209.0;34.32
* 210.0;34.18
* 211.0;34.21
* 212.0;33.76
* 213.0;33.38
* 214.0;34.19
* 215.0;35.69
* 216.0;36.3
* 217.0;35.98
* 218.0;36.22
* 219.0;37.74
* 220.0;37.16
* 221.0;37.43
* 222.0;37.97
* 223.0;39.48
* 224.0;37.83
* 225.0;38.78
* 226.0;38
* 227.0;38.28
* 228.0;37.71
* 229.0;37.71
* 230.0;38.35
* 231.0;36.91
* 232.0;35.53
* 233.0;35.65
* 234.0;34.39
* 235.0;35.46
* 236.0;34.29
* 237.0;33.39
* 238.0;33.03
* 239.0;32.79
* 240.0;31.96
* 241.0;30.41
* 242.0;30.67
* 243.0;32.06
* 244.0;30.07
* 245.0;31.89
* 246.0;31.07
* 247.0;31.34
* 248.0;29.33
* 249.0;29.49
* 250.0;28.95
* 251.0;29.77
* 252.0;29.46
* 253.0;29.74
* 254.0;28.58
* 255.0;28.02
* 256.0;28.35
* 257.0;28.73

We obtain 1.7 K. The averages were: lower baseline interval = 33.1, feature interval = 33.5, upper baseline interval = 38.2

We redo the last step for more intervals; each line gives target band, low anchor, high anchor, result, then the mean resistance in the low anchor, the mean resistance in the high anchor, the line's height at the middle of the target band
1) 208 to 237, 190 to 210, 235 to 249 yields -3.4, 33.1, 31.8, 32.4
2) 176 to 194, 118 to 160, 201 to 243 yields 2.2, 38.6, 35.2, 36.7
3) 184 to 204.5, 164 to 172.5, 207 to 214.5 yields 0.9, 34.4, 34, 34.1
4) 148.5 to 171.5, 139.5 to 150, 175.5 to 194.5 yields -0.4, 38.3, 32.2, 36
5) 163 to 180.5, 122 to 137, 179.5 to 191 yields 0.4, 40.3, 32.6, 34.4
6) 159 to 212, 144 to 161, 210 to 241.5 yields 4.9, 38.1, 35.8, 37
